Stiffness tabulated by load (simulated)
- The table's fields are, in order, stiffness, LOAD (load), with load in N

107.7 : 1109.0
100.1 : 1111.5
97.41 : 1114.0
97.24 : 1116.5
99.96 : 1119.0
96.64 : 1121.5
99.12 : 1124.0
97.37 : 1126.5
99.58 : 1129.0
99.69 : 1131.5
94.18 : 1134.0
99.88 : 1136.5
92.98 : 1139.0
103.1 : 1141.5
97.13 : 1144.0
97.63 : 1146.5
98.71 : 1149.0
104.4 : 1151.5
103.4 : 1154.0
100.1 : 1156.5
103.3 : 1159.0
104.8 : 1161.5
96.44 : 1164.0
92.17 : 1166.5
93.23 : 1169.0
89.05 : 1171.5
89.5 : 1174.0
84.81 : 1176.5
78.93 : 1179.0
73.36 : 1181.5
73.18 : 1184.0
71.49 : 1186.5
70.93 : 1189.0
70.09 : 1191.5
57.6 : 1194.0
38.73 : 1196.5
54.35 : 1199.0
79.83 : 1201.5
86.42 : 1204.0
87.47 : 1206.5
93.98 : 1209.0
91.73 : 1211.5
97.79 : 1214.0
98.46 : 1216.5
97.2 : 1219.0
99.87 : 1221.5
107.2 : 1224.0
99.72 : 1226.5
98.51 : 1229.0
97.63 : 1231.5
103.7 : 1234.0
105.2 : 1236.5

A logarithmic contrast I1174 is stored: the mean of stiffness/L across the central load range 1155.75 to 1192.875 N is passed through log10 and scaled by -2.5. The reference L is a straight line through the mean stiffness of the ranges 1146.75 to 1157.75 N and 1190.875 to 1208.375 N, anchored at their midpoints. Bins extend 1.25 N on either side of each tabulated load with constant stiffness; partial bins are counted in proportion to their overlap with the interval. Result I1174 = 0.01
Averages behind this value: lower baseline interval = 101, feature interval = 85.8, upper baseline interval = 68.6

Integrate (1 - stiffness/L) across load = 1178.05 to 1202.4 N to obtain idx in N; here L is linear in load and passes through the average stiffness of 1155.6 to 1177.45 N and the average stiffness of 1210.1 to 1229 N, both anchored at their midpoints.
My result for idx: 7.6 N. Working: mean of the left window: 94.9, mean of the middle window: 66.5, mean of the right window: 98.8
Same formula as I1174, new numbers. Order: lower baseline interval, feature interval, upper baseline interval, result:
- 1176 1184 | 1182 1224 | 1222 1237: 0.12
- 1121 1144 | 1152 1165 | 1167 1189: -0.15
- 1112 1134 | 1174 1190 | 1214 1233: 0.28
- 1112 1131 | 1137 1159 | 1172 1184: -0.11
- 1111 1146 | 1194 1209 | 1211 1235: 0.37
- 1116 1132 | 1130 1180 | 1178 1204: -0.15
